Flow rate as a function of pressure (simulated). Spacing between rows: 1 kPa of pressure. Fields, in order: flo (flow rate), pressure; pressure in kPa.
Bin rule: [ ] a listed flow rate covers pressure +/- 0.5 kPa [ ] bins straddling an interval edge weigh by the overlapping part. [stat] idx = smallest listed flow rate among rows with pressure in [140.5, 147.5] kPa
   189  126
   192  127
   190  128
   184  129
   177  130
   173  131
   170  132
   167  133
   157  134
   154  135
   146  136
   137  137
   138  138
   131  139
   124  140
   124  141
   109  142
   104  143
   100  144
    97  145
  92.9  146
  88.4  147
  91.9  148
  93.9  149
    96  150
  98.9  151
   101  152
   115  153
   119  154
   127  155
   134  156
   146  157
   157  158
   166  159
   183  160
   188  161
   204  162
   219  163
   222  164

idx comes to 88.4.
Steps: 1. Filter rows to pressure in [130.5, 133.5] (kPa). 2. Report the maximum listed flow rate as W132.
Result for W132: 173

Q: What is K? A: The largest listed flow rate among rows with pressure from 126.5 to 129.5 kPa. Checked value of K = 192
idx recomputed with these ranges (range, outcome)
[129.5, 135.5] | 154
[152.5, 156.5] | 115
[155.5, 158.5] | 134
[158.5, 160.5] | 166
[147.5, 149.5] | 91.9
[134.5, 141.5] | 124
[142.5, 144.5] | 100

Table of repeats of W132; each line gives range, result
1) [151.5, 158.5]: 157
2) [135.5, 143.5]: 146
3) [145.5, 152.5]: 101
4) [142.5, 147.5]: 104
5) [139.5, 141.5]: 124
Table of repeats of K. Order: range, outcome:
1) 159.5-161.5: 188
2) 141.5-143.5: 109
